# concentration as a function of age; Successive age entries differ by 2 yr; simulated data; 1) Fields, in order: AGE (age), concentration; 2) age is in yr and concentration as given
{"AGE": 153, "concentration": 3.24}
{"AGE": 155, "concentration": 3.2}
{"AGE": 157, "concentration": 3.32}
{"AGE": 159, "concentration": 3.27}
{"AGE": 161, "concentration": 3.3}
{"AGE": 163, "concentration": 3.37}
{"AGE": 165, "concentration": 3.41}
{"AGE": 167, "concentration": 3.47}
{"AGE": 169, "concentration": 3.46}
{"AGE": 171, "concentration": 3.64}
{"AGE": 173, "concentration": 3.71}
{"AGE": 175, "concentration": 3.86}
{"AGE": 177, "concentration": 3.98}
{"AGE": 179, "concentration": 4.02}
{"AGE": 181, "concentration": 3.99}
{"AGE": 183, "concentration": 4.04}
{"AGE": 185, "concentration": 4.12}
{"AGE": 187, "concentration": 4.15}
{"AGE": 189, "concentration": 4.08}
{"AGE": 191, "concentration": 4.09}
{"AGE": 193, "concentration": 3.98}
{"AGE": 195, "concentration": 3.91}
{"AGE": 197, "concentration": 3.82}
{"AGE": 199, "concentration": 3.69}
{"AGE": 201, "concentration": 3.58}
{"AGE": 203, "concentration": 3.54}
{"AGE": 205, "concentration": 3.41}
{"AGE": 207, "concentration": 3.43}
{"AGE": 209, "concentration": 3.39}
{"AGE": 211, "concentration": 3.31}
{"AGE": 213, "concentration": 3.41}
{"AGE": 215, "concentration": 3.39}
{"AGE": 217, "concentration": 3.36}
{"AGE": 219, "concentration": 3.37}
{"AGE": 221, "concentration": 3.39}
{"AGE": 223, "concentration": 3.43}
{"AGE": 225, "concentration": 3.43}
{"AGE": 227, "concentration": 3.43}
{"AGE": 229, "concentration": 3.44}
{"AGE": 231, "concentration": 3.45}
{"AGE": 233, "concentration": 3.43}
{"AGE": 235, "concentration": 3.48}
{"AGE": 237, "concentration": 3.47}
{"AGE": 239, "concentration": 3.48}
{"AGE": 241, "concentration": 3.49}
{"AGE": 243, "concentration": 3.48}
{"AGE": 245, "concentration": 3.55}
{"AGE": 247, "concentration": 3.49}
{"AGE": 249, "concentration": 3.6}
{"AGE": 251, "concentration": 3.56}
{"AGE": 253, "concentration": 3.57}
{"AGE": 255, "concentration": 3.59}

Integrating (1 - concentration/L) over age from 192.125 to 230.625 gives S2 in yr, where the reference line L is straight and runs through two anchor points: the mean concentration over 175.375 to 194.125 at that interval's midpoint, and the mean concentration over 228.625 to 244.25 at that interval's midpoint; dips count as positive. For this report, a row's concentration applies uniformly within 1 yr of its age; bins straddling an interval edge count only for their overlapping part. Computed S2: 2.4 yr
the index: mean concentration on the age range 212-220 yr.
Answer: 3.38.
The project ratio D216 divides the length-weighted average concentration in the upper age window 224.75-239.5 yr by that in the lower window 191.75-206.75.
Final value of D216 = 0.93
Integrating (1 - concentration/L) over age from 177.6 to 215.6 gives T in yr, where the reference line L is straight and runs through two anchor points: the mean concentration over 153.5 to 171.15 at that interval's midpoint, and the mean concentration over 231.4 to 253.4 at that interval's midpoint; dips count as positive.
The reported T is -3.7 yr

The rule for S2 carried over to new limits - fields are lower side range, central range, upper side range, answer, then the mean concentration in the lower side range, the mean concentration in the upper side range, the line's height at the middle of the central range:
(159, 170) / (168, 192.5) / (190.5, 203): -2.3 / 3.39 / 3.81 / 3.6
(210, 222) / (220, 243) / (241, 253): 0.0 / 3.37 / 3.54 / 3.45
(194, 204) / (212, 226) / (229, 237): 0.6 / 3.71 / 3.45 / 3.56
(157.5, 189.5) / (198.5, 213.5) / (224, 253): 0.6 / 3.73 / 3.49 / 3.61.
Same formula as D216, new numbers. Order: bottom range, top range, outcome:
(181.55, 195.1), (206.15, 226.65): 0.84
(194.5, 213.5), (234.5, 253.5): 0.99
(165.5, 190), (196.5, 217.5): 0.90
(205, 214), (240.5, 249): 1.04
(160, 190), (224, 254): 0.92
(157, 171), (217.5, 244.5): 1.01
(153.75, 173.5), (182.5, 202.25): 1.16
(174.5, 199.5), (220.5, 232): 0.86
